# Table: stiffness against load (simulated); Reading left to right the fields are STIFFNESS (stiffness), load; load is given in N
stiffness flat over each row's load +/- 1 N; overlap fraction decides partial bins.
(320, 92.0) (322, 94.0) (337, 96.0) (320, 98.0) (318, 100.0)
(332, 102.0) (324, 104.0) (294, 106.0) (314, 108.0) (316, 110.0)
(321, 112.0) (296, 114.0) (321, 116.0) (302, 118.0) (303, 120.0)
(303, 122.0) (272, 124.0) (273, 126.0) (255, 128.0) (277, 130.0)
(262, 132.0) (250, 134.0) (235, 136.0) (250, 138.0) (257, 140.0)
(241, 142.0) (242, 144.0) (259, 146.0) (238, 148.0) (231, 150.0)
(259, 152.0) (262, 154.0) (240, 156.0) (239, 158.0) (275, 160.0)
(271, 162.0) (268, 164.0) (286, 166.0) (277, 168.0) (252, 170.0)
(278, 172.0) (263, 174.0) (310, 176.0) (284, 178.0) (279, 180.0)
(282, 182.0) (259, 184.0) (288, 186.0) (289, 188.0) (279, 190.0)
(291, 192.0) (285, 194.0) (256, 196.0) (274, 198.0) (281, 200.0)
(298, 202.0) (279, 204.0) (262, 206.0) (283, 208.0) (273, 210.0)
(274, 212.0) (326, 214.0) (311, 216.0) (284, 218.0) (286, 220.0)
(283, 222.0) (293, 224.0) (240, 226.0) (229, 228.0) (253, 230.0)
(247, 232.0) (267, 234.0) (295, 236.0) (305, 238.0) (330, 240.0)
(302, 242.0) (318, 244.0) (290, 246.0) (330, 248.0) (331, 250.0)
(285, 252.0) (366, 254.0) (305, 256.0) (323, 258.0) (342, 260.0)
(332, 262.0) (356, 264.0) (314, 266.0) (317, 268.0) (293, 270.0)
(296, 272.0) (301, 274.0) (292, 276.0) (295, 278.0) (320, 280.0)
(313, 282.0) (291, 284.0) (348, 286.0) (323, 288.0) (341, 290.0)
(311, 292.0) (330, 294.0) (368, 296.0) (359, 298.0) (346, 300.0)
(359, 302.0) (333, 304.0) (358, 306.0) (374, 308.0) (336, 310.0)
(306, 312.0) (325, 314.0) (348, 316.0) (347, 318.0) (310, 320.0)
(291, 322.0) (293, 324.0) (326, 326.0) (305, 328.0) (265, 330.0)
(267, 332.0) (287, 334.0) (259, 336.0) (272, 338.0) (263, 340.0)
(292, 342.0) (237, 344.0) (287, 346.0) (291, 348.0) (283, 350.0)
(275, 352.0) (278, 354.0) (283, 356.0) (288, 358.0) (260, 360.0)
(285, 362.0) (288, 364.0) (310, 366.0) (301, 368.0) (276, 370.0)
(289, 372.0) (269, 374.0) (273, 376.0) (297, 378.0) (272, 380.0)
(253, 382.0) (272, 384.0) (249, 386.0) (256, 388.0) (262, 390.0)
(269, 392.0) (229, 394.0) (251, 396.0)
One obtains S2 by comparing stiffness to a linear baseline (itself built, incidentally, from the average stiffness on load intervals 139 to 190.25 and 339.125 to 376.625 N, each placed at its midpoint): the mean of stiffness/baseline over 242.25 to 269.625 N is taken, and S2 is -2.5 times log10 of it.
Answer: -0.18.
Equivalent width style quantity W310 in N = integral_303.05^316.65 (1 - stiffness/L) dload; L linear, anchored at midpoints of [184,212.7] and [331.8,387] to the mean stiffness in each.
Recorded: -3.05 N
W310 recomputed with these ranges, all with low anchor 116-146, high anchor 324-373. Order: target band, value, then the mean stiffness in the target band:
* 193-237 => -0.5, 276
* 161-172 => -0.1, 271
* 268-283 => -1.4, 302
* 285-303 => -4.2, 343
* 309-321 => -2.1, 329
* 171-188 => -0.6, 281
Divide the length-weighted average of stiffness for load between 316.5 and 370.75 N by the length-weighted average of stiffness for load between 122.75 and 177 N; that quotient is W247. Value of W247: 1.10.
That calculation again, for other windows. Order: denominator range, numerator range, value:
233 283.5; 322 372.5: 0.90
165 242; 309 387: 1.03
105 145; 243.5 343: 1.14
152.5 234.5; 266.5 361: 1.12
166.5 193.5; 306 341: 1.09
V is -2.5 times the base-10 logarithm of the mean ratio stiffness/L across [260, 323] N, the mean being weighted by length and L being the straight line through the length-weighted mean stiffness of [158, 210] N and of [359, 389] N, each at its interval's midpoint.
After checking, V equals -0.18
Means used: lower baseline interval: 277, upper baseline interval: 277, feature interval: 327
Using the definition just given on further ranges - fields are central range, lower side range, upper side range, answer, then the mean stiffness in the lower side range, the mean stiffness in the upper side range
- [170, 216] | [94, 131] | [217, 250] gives 0.04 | 305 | 286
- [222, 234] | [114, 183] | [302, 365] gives 0.10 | 268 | 298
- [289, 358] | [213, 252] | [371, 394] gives -0.12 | 290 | 267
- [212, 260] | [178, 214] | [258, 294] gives 0.01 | 280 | 317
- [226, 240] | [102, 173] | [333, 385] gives 0.03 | 273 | 278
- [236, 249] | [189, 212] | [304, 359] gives -0.10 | 278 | 299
